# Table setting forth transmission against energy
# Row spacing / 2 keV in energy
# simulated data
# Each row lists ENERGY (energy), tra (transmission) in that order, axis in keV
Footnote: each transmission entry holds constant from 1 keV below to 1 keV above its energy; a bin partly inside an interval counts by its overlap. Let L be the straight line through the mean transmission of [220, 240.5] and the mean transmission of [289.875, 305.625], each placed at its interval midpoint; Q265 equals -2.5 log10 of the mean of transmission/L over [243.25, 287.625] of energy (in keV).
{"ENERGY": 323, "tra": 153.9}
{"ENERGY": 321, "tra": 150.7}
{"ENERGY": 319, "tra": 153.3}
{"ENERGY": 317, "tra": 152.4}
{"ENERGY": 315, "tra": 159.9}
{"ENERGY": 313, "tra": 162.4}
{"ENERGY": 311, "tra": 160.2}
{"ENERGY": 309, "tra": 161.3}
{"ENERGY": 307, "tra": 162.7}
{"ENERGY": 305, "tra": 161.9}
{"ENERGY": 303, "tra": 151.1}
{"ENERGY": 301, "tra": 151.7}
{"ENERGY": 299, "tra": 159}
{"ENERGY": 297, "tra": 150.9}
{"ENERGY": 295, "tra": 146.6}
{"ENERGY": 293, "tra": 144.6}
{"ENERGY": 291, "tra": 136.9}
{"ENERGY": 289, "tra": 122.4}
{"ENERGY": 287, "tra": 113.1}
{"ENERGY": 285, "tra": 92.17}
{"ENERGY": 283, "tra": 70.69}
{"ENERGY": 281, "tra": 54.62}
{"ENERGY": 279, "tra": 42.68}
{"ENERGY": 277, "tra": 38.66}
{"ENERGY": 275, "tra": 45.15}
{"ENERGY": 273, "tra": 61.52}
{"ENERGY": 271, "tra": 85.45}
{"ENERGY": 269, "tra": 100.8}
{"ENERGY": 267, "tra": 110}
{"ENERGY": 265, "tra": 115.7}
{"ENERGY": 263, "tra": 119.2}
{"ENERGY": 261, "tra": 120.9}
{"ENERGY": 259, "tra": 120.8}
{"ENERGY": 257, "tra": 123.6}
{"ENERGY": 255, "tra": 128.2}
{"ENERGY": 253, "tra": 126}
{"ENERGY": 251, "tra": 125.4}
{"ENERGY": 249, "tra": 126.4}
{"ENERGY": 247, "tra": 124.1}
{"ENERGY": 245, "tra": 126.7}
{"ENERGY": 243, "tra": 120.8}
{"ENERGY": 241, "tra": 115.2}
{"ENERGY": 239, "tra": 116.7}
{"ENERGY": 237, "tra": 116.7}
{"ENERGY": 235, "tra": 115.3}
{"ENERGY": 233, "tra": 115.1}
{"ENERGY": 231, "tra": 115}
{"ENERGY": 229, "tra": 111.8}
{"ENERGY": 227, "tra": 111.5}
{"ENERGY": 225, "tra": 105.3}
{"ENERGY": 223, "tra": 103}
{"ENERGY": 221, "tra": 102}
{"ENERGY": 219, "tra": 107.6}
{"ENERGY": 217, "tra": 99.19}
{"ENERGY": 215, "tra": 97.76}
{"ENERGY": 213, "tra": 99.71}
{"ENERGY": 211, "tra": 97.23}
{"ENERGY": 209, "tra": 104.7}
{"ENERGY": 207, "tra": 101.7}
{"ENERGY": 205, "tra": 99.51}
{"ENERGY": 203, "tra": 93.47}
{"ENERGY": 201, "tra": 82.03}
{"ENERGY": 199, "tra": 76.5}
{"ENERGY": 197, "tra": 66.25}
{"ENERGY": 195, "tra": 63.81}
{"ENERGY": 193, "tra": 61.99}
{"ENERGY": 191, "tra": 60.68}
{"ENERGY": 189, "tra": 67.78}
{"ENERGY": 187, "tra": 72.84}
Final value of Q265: 0.29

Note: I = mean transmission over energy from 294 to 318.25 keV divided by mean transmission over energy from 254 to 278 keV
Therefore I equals 1.6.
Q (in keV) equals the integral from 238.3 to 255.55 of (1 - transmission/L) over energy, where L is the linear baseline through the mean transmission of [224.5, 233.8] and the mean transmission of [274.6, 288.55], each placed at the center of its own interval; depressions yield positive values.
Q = -4.7 keV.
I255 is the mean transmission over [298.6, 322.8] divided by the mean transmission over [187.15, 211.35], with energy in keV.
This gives 1.9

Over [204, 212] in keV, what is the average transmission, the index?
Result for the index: 101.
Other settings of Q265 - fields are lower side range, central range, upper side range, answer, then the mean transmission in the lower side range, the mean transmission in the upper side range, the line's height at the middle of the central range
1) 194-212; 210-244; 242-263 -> -0.04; 87.2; 124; 105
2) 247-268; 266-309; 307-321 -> 0.28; 122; 158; 141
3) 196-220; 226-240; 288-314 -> -0.05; 93.8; 152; 109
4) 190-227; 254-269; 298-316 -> 0.08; 90.7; 159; 127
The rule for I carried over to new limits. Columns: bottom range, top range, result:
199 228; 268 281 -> 0.62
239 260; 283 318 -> 1.17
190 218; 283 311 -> 1.64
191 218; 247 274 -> 1.30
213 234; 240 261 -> 1.16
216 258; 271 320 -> 1.06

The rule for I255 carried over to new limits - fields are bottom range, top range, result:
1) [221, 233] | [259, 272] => 1.00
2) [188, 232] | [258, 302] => 1.14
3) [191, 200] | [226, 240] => 1.73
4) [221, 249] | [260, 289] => 0.74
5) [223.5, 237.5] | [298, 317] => 1.41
